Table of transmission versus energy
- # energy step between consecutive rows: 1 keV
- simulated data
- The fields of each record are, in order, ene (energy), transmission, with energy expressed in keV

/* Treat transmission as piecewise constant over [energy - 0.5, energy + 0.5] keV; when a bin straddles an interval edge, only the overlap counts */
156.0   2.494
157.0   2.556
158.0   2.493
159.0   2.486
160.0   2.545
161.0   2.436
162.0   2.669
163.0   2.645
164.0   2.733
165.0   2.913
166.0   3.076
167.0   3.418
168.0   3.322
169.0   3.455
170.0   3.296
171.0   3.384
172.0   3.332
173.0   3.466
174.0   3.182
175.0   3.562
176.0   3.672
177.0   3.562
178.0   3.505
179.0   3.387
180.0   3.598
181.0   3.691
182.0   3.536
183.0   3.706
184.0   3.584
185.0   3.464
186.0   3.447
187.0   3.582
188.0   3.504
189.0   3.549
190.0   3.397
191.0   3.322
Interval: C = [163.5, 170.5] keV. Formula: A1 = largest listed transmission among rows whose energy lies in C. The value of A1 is 3.455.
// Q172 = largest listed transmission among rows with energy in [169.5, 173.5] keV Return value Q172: 3.466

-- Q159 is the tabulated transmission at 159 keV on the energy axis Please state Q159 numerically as 2.486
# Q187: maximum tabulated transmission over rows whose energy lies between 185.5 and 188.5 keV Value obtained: 3.582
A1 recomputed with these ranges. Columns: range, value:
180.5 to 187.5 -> 3.706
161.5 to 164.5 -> 2.733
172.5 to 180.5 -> 3.672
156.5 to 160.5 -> 2.556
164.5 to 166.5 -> 3.076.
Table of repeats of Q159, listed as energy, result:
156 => 2.494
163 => 2.645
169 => 3.455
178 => 3.505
